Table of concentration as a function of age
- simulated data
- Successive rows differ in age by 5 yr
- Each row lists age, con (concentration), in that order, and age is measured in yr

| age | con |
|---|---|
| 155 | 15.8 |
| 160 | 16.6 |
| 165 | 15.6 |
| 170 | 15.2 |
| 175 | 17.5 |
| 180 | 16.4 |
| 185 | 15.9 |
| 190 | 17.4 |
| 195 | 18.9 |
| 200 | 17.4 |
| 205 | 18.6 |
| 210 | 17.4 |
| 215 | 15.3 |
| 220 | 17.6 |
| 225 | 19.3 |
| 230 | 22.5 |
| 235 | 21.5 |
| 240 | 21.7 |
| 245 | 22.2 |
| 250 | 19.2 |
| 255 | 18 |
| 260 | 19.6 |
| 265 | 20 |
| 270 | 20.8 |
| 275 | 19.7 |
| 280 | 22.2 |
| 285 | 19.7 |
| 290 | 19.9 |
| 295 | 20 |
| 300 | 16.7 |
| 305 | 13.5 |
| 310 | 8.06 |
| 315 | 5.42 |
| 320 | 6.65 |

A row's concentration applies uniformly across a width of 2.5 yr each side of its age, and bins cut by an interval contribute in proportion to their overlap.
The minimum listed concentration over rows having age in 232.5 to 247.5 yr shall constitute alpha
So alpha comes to 21.5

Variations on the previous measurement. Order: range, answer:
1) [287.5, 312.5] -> 8.06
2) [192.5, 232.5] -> 15.3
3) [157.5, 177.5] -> 15.2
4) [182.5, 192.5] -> 15.9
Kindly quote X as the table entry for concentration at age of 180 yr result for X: 16.4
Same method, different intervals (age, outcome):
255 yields 18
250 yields 19.2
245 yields 22.2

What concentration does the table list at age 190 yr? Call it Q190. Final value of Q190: 17.4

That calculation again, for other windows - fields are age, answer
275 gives 19.7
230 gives 22.5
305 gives 13.5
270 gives 20.8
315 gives 5.42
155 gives 15.8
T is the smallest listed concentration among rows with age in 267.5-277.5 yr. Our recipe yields 19.7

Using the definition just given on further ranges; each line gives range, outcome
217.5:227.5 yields 17.6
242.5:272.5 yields 18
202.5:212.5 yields 17.4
